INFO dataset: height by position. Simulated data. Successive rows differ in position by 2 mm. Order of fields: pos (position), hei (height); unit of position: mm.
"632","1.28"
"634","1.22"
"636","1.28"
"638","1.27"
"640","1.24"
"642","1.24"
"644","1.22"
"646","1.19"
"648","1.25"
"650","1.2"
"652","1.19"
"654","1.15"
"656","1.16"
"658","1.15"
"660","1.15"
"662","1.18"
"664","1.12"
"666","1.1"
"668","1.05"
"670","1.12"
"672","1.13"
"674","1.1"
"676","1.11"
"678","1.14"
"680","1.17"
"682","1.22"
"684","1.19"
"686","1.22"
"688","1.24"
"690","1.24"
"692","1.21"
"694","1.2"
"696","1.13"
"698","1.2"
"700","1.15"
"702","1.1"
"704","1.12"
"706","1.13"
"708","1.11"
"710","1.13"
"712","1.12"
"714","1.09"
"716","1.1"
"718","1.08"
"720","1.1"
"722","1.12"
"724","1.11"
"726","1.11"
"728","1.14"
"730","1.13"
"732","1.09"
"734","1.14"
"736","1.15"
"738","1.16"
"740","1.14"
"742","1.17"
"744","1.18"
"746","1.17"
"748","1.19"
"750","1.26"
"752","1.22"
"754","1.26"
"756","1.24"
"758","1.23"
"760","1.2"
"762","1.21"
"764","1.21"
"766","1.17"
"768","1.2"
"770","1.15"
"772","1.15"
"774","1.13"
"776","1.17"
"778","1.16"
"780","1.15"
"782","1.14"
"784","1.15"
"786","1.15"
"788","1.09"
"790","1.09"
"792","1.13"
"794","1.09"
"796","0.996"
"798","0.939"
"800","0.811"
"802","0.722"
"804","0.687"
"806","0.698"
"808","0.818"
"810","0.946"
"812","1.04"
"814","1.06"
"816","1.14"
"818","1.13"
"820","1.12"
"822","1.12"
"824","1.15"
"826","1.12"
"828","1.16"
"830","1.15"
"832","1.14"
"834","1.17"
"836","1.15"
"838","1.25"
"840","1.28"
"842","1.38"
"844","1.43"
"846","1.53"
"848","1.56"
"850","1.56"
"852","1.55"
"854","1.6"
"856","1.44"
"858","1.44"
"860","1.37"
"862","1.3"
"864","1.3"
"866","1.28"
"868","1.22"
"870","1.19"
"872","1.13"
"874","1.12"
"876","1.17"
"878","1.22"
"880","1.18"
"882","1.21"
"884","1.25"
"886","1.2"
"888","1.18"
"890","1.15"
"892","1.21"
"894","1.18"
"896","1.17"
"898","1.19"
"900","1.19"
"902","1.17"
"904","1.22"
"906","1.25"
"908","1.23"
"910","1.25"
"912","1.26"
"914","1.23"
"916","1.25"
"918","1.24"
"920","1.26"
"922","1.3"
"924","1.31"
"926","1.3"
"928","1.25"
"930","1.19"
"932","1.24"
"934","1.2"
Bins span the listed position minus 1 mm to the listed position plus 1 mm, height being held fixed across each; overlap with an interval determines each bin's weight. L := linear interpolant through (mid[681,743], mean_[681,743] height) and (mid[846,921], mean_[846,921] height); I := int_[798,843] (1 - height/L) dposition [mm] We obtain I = 6.4 mm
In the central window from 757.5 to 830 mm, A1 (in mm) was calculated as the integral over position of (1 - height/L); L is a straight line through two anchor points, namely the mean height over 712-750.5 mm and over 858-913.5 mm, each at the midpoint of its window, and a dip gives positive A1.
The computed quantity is 6.0 mm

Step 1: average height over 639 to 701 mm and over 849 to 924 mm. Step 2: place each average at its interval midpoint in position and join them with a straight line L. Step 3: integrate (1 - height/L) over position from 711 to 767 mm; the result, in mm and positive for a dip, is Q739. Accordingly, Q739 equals 1.9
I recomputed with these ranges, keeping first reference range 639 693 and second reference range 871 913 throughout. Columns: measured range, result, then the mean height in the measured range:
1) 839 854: -3.6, 1.48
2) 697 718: 1.0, 1.12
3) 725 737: 0.5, 1.13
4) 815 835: 0.8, 1.14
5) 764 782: 0.3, 1.16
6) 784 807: 4.5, 0.955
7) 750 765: -0.6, 1.23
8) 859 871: -0.8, 1.28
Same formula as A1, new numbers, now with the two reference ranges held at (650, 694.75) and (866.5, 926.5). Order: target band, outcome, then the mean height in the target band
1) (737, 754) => -0.17 mm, 1.19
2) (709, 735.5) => 1.36 mm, 1.11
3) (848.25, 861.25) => -3.12 mm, 1.49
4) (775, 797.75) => 1.43 mm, 1.11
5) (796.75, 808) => 3.88 mm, 0.781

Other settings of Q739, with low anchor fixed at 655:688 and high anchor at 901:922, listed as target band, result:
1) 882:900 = 0.6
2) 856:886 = -0.6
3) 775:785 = 0.3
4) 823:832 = 0.5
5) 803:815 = 3.3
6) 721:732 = 0.5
